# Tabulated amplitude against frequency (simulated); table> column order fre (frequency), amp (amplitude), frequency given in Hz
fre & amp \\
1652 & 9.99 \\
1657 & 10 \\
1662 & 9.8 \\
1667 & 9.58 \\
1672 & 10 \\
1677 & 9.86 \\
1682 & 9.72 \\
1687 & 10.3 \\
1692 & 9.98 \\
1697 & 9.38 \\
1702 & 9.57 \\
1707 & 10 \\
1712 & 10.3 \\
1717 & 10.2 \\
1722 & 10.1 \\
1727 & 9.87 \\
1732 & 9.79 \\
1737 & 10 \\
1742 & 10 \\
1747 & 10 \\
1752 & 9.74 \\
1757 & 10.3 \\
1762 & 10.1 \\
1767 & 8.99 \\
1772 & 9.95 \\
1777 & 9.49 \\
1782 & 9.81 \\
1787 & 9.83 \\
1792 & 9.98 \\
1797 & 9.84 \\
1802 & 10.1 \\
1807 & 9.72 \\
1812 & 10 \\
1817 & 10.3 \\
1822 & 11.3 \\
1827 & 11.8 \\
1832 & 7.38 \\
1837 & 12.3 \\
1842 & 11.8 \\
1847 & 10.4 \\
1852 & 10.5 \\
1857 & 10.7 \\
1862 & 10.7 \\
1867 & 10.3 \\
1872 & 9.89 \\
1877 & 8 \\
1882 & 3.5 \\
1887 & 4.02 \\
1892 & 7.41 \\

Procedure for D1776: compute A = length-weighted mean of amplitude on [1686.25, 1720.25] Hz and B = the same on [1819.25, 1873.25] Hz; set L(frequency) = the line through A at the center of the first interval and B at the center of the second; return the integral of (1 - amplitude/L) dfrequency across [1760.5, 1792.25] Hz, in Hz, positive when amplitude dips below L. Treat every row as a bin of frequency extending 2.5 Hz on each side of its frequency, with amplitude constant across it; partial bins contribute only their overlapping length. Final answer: 1.9 Hz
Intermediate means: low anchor 9.95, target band 9.71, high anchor 10.7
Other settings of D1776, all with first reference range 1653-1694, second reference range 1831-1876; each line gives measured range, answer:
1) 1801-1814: 0.5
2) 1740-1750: 0.1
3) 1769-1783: 0.7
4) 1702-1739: 0.2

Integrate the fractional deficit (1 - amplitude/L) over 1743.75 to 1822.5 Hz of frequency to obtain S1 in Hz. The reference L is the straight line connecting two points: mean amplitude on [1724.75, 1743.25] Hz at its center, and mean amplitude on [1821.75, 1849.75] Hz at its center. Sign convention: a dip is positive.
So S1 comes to 3.06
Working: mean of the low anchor 9.91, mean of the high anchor 10.8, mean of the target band 9.93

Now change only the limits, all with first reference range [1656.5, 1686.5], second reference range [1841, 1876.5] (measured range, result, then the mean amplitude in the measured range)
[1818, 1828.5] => -1.1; 11.3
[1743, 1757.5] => 0.2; 9.97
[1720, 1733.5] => 0.1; 9.92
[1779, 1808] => 1.0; 9.88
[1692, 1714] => 0.3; 9.82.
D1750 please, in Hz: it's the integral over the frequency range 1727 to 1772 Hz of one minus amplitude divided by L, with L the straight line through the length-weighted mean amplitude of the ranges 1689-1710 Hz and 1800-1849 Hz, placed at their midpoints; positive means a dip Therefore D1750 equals 0.9 Hz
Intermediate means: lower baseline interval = 9.76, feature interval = 9.87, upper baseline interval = 10.5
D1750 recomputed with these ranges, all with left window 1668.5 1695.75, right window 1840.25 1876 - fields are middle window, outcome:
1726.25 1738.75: 0.25 Hz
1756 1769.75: 0.59 Hz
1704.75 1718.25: -0.19 Hz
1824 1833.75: 0.50 Hz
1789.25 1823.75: 0.56 Hz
